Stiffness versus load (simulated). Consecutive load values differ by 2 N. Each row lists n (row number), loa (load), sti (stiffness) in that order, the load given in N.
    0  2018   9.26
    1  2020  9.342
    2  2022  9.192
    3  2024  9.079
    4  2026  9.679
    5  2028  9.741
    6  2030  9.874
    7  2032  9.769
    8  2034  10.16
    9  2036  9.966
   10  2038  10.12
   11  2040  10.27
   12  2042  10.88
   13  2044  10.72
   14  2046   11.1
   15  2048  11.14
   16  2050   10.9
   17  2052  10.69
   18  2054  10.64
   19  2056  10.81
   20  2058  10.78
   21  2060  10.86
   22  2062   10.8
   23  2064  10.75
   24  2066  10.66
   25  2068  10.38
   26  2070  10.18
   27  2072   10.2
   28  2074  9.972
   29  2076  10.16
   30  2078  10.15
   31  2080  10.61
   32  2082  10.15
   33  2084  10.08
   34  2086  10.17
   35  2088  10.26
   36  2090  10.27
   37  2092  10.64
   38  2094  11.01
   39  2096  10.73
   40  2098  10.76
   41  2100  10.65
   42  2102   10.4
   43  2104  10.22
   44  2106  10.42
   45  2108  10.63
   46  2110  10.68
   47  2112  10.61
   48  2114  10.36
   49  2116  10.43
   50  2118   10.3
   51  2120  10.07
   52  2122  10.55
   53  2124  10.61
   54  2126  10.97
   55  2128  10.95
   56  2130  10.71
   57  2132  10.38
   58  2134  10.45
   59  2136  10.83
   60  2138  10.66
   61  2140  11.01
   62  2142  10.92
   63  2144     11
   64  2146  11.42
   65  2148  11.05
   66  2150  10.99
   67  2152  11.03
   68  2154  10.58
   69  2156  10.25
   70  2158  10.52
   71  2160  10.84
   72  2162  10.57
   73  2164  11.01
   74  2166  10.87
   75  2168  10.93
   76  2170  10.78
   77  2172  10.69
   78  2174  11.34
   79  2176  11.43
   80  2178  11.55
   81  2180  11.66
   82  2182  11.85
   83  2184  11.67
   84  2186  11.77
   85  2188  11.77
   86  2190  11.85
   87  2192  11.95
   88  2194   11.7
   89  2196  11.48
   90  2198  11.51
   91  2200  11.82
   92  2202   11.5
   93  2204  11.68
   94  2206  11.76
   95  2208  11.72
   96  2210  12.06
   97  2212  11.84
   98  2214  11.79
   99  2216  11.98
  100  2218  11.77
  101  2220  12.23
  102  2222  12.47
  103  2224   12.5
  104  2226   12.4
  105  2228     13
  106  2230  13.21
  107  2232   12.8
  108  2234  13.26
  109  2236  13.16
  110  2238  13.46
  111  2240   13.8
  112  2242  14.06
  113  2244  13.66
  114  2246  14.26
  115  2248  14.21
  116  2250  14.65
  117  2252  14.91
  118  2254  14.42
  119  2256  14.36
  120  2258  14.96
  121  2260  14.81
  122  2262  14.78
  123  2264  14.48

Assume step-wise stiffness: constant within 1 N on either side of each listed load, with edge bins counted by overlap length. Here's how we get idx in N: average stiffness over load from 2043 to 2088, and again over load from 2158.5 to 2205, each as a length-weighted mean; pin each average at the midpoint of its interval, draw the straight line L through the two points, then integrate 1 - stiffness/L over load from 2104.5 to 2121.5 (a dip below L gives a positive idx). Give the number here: 0.7 N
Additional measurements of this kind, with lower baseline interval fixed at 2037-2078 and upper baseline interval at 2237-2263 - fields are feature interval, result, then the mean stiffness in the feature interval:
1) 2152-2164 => 1.8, 10.6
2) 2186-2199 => 1.5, 11.7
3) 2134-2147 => 1.4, 10.9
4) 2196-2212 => 2.1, 11.7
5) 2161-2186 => 3.2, 11.2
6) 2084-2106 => 1.6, 10.5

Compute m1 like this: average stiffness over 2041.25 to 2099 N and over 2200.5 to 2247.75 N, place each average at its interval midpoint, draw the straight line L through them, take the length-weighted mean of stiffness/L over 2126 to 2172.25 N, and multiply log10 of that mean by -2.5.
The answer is 0.08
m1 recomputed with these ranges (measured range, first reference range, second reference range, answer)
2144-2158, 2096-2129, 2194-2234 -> 0.03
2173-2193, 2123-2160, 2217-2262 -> 0.03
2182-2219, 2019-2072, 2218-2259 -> 0.10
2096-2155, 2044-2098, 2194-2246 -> 0.06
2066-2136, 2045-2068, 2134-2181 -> 0.04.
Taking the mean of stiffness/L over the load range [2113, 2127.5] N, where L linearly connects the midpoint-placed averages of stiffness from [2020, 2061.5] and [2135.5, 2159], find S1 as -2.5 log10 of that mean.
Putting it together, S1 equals 0.023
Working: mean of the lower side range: 10.3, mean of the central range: 10.5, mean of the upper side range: 10.9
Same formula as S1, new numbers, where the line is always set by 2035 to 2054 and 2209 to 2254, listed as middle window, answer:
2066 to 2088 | 0.09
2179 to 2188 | 0.07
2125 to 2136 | 0.10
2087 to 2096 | 0.07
